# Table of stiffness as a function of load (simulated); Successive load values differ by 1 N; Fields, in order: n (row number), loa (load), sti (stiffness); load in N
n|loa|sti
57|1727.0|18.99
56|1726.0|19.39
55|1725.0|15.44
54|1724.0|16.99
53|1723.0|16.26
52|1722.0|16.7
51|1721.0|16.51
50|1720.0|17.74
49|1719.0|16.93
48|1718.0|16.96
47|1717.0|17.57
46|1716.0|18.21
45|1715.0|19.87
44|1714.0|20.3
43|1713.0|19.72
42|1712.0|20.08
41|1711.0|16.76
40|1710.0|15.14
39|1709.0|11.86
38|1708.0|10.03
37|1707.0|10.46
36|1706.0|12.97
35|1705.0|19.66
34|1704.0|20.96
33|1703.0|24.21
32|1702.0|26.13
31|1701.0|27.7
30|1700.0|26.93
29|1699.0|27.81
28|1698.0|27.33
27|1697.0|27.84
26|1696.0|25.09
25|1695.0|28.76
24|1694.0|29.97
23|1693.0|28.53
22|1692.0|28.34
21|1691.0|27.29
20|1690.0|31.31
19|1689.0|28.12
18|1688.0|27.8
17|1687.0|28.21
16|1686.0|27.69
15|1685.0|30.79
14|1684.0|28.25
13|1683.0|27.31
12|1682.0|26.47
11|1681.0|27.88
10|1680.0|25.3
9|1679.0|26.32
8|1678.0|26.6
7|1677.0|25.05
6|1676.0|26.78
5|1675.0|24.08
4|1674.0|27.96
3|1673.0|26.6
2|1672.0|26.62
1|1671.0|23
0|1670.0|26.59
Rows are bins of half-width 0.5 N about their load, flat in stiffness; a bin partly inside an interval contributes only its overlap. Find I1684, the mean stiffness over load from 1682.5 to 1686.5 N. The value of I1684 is 28.5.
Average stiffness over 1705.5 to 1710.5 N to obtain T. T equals 12.1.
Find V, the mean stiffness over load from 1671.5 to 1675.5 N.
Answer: 26.3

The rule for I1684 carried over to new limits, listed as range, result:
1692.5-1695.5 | 29.1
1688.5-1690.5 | 29.7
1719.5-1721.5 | 17.1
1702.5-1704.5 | 22.6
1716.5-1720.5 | 17.3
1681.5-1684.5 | 27.3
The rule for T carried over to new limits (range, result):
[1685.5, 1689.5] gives 28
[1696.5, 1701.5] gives 27.5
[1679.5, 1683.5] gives 26.7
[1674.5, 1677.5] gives 25.3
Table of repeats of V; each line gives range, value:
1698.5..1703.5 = 26.6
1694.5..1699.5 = 27.4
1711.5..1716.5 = 19.6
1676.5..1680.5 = 25.8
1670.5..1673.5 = 25.4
